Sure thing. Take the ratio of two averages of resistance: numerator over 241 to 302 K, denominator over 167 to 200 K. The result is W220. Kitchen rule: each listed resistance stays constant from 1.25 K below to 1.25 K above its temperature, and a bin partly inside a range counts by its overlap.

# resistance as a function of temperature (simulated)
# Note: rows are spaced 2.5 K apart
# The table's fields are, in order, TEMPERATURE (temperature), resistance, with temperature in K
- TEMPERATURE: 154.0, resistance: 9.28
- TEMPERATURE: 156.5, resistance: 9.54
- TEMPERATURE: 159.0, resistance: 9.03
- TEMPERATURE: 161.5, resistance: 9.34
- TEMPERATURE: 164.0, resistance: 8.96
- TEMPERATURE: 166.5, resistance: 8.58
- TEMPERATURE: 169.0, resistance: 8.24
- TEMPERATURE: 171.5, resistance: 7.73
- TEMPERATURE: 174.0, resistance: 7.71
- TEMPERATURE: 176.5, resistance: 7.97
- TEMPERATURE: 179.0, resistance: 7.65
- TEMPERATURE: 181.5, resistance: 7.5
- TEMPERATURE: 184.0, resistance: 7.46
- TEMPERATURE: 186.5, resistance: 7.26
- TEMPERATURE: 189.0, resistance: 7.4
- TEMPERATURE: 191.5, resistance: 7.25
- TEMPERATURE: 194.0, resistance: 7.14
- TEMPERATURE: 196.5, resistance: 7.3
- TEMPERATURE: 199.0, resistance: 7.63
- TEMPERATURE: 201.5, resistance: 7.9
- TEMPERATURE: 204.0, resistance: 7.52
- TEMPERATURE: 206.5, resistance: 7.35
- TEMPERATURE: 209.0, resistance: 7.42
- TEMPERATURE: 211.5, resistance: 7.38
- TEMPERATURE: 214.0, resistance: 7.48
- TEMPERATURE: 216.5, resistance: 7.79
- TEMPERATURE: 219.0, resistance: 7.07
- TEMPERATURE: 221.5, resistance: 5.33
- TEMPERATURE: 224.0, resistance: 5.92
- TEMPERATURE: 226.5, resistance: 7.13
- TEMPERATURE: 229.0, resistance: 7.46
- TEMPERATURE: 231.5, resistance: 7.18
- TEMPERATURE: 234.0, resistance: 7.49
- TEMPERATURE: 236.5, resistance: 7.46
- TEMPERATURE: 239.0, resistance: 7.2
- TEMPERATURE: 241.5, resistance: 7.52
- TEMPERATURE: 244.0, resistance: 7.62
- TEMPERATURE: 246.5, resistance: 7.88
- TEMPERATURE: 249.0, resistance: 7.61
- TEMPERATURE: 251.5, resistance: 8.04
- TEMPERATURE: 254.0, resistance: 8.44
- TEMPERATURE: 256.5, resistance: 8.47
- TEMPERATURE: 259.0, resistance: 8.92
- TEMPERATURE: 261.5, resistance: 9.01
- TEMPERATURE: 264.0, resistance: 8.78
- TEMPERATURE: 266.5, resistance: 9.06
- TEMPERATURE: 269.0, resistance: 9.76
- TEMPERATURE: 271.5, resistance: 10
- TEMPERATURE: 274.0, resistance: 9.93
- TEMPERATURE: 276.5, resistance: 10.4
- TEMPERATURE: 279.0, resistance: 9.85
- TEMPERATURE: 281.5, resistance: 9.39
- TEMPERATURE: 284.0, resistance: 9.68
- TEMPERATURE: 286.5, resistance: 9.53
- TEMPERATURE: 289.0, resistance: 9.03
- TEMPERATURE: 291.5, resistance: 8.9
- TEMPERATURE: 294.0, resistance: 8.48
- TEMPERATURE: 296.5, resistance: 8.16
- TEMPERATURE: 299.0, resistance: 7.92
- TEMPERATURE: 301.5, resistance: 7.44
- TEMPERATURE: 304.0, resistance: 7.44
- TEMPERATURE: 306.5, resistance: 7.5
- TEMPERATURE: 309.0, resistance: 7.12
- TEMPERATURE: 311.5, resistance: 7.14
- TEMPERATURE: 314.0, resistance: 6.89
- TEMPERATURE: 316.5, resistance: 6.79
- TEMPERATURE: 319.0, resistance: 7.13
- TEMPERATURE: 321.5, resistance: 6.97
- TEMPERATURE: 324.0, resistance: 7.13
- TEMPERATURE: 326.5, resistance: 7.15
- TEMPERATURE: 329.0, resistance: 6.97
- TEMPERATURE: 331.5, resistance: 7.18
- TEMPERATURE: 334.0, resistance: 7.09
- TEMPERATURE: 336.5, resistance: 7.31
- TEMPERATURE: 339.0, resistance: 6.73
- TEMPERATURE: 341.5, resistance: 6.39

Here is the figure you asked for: 1.2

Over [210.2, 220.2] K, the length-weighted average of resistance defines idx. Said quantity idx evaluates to 7.43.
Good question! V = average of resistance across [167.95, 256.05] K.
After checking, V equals 7.45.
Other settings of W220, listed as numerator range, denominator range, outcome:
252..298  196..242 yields 1.27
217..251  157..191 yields 0.89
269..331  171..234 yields 1.12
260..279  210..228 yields 1.39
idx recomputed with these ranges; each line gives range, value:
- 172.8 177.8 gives 7.84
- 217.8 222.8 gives 6.19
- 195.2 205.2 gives 7.59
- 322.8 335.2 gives 7.1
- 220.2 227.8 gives 6.14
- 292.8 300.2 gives 8.19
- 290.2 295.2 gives 8.7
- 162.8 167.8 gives 8.76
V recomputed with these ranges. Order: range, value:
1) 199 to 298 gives 8.19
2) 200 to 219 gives 7.52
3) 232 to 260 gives 7.85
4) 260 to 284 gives 9.57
